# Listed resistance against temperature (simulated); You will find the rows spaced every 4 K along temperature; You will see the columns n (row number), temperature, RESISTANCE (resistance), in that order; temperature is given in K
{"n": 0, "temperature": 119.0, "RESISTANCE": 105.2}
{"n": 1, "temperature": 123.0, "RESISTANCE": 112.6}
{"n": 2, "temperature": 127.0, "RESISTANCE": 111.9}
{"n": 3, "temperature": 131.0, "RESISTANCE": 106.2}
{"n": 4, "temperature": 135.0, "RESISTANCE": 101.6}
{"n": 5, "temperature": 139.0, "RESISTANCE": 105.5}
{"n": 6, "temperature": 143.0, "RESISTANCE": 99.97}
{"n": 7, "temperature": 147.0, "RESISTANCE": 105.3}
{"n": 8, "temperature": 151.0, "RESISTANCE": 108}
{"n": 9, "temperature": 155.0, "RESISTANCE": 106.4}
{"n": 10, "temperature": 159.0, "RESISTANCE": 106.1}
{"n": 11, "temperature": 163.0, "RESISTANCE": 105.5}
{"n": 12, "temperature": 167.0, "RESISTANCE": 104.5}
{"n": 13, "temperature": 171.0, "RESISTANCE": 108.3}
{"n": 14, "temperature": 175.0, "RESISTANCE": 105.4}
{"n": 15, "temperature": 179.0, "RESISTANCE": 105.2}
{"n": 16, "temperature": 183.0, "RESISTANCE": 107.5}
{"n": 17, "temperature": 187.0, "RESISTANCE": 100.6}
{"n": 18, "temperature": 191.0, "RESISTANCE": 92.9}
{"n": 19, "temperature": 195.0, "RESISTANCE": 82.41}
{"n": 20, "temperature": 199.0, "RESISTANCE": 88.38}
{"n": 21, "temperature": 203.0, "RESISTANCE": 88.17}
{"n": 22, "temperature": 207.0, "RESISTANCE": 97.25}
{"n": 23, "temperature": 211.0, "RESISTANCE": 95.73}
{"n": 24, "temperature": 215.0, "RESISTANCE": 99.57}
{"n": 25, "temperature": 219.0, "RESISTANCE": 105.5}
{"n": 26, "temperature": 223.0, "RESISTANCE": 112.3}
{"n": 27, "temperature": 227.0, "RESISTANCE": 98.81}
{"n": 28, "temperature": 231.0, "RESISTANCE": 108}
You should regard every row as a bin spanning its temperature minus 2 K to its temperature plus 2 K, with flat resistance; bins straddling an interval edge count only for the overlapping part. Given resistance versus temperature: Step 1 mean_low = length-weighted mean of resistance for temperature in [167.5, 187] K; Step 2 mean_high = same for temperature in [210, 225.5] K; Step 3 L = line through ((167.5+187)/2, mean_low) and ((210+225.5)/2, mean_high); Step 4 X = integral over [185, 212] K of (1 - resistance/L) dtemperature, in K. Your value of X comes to 3.2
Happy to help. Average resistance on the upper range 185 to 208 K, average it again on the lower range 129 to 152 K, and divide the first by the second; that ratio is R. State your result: 0.88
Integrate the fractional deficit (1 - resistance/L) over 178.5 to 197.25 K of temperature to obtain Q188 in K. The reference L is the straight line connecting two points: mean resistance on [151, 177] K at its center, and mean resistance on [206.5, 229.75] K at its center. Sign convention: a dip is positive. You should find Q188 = 1.3 K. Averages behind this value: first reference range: 106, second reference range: 102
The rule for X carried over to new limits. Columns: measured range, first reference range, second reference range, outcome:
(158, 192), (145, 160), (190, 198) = -2.98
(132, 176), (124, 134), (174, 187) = 0.75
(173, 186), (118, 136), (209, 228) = -0.09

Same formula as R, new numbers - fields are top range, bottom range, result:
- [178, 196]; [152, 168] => 0.93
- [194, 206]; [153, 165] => 0.83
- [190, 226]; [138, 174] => 0.91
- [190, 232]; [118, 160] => 0.91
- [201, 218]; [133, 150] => 0.93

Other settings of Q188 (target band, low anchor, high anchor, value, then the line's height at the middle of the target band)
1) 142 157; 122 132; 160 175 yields 0.4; 108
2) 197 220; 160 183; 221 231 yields 2.3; 106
